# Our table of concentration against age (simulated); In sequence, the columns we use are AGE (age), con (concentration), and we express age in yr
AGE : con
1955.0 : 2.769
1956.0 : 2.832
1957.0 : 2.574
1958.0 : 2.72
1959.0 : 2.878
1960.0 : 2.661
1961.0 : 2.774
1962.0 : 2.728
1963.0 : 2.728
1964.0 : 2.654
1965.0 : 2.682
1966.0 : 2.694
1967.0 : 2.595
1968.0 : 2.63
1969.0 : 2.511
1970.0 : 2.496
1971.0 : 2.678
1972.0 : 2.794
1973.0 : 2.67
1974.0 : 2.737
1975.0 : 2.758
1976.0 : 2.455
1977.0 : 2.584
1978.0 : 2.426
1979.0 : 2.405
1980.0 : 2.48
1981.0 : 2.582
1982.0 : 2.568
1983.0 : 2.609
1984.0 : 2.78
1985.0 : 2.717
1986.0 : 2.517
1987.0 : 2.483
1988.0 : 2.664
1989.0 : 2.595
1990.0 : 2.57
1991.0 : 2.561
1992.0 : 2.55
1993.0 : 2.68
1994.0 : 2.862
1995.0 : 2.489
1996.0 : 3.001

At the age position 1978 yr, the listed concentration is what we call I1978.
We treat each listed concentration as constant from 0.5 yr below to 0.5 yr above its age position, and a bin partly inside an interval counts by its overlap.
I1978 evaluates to 2.426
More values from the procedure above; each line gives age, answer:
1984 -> 2.78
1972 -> 2.794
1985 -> 2.717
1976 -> 2.455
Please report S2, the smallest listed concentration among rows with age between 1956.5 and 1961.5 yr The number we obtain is 2.574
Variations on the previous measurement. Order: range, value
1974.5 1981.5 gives 2.405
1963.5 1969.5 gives 2.511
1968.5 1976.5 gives 2.455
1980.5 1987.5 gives 2.483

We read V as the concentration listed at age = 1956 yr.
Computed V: 2.832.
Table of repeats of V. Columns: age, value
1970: 2.496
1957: 2.574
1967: 2.595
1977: 2.584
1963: 2.728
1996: 3.001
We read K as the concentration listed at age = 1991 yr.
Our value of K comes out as 2.561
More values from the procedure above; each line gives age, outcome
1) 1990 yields 2.57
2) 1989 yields 2.595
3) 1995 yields 2.489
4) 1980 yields 2.48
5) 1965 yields 2.682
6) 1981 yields 2.582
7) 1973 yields 2.67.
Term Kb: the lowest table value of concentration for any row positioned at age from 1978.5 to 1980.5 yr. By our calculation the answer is 2.405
